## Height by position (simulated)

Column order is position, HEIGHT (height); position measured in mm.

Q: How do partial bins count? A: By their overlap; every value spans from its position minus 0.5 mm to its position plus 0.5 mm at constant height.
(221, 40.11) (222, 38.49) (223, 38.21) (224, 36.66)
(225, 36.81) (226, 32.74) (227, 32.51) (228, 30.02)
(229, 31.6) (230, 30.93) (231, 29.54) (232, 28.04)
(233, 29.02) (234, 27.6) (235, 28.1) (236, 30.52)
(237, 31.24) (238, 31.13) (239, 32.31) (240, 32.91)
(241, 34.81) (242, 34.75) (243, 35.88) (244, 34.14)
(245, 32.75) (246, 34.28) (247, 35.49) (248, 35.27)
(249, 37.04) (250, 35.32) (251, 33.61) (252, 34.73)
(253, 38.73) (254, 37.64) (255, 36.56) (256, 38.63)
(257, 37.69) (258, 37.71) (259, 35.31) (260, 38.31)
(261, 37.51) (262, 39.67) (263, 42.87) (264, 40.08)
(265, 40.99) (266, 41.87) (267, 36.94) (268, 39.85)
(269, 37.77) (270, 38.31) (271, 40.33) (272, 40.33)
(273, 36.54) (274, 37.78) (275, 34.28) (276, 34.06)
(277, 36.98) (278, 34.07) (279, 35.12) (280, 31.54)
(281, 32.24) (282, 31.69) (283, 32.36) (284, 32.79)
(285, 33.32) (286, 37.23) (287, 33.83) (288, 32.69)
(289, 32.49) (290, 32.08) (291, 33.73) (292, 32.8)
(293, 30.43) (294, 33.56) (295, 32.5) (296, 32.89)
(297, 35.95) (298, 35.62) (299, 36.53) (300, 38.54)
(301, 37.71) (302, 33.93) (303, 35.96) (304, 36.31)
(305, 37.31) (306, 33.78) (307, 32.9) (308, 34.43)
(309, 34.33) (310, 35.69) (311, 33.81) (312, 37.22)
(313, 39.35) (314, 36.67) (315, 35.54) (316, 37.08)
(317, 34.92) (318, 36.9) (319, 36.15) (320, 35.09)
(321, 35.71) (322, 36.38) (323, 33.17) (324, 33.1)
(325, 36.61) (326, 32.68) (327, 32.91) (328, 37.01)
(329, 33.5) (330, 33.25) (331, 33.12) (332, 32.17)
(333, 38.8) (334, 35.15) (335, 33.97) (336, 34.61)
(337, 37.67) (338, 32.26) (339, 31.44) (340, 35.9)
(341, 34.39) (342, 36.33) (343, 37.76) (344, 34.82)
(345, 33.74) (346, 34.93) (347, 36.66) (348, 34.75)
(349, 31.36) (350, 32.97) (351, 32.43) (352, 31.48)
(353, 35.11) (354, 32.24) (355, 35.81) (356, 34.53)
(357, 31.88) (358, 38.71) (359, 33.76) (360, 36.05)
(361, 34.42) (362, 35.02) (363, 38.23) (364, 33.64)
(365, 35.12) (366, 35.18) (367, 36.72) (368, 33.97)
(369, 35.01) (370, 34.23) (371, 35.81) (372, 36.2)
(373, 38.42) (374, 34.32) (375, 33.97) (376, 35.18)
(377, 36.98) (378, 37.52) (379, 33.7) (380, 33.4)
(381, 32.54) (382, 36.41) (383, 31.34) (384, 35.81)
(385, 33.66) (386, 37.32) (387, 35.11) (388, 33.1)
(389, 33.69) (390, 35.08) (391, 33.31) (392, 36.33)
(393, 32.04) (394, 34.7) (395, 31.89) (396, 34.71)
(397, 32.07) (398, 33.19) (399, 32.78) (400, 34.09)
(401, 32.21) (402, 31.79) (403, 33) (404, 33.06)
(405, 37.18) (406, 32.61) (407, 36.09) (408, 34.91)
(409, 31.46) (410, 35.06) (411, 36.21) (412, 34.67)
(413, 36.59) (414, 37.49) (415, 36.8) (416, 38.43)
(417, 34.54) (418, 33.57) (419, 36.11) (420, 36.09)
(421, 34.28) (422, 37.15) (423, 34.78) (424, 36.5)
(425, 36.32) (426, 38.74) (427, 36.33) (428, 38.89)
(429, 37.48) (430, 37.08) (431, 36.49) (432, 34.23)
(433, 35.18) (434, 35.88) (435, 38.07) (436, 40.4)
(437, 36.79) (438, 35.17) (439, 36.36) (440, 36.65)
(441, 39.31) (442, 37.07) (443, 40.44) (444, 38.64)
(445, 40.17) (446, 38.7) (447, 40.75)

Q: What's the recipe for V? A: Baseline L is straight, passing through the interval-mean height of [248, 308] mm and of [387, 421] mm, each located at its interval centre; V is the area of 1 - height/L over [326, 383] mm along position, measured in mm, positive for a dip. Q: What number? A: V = 0.4 mm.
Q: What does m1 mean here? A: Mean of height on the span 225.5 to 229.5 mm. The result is 31.7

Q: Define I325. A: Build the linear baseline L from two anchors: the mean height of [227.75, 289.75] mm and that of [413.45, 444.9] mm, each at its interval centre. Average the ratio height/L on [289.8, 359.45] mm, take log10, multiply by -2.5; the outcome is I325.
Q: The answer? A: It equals 0.029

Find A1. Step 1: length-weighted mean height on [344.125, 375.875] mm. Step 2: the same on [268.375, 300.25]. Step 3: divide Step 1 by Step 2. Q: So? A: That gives 1.00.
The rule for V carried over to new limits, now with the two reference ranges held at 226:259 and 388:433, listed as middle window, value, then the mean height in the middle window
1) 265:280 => -1.6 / 37.4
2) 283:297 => 0.3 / 33.2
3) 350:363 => 0.0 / 34.4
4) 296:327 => -1.3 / 35.6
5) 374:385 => 0.0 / 34.6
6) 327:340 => 0.0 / 34.4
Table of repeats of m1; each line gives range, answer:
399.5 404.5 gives 32.8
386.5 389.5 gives 34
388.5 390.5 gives 34.4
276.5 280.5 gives 34.4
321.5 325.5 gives 34.8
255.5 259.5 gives 37.3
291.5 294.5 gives 32.3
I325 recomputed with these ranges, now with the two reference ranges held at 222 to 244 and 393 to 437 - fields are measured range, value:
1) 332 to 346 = -0.030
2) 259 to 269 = -0.199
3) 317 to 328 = -0.037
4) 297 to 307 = -0.080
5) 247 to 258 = -0.121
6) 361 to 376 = -0.026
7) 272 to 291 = -0.032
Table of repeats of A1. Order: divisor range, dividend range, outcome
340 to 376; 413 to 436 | 1.05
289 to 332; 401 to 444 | 1.03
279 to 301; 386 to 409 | 1.00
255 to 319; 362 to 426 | 0.97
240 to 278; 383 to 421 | 0.93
